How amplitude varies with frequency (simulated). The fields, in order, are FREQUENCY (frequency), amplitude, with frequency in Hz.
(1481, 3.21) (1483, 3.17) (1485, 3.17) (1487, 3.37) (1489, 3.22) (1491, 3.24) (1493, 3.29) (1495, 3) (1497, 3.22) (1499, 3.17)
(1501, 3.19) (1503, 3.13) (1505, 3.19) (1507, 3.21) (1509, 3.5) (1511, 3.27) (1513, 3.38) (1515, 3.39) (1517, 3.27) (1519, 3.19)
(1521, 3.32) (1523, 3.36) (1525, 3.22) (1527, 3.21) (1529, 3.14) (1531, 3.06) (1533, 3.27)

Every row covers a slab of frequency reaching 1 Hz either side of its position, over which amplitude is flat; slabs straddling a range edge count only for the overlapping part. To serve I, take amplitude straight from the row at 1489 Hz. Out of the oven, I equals 3.22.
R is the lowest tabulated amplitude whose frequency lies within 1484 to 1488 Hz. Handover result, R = 3.17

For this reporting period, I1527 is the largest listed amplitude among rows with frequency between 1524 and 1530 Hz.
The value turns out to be 3.22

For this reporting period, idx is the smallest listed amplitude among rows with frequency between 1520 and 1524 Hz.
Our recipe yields 3.32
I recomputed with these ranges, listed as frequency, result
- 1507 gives 3.21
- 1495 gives 3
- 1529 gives 3.14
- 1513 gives 3.38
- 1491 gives 3.24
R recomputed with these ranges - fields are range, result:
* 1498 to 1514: 3.13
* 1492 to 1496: 3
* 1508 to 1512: 3.27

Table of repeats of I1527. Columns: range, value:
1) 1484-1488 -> 3.37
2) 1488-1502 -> 3.29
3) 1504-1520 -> 3.5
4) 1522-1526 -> 3.36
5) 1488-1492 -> 3.24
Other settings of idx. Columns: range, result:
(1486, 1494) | 3.22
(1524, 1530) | 3.14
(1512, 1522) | 3.19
